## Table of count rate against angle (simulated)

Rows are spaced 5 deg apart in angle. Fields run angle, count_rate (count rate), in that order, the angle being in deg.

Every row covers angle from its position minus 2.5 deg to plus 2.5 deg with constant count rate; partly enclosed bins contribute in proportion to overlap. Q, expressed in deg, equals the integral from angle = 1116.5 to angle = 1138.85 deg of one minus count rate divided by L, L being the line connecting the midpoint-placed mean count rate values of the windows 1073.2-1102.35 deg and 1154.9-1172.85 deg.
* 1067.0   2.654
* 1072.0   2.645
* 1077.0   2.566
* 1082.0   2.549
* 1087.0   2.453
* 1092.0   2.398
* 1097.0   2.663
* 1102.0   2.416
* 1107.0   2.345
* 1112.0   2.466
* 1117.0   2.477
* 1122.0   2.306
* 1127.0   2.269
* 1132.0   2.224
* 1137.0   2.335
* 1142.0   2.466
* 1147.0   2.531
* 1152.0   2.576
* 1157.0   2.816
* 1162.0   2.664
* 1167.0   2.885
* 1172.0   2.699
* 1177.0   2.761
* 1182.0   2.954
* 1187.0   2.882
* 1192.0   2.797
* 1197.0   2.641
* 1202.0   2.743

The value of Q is 2.9 deg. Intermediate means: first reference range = 2.52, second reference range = 2.77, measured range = 2.31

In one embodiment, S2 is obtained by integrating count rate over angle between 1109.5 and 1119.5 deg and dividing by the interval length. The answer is 2.47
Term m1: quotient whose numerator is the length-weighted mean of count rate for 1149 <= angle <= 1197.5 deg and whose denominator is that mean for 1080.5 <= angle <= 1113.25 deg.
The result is 1.12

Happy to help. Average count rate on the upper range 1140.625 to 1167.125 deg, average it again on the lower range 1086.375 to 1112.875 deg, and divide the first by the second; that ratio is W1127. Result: 1.08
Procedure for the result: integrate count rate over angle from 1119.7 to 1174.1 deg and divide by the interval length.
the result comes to 2.52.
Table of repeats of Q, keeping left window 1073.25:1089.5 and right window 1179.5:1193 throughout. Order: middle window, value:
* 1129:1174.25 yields 3.2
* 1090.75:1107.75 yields 0.8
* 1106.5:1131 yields 2.7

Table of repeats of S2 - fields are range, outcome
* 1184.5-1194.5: 2.84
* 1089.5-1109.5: 2.46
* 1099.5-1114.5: 2.41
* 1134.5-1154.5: 2.48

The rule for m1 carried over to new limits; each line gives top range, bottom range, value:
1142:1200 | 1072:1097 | 1.08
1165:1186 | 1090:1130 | 1.17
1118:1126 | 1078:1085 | 0.92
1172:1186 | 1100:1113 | 1.18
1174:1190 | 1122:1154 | 1.20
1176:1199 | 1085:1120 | 1.14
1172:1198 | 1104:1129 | 1.18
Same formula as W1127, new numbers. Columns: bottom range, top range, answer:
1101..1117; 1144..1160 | 1.09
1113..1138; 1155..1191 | 1.21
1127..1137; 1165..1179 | 1.23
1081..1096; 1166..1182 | 1.13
